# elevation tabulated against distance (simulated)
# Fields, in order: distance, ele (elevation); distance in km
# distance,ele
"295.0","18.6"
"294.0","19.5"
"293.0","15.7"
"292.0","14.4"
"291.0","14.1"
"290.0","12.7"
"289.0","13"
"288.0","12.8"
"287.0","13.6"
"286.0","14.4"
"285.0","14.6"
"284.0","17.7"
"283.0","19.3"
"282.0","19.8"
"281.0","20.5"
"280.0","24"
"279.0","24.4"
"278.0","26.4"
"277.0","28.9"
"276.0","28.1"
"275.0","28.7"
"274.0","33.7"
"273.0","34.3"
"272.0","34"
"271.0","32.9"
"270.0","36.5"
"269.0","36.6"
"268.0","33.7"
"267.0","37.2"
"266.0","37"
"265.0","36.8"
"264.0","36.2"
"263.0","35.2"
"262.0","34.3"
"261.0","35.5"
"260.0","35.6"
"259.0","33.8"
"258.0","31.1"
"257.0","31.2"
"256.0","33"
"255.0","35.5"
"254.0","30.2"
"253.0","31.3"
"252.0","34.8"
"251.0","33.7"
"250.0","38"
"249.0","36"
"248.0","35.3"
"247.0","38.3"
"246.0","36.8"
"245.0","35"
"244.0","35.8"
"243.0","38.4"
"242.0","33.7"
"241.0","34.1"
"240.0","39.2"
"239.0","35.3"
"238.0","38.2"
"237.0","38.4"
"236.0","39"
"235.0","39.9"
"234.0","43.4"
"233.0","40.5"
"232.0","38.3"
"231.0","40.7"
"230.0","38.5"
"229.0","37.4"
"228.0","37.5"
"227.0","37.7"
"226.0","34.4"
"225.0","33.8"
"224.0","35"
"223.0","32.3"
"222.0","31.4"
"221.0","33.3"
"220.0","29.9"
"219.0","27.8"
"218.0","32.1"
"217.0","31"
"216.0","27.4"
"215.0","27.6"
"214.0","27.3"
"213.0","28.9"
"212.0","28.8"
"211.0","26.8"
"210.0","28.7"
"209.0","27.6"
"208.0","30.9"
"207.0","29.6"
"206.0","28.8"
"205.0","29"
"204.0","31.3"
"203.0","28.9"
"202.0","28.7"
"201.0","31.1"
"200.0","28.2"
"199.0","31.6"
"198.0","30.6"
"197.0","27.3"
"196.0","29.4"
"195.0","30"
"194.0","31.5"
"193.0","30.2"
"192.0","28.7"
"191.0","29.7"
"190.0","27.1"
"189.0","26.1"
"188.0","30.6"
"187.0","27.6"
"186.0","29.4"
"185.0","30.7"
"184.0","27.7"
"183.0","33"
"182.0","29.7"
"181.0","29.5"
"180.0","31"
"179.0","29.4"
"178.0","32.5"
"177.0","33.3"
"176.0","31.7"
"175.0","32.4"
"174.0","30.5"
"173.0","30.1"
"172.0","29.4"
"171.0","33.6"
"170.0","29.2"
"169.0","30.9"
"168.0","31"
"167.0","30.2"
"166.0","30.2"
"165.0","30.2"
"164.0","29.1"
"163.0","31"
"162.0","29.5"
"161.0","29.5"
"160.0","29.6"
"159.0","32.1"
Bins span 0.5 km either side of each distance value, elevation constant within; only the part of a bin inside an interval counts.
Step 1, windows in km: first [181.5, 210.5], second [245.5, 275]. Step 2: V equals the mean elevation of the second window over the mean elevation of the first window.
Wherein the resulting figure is 1.18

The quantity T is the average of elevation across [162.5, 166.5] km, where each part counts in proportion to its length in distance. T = 30.1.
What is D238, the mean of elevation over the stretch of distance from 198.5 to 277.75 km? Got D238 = 33.6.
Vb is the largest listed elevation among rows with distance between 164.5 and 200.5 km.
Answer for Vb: 33.6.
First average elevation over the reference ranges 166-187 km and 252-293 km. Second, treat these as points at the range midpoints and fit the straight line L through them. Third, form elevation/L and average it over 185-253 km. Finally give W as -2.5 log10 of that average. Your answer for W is -0.12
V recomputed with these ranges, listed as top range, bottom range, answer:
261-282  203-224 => 1.07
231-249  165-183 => 1.22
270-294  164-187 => 0.72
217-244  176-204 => 1.21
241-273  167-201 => 1.16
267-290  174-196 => 0.83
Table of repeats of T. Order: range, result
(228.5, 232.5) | 38.7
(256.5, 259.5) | 32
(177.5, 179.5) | 30.9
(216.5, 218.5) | 31.6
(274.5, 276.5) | 28.4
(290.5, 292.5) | 14.2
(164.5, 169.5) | 30.5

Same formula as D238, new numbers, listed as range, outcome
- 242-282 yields 33.1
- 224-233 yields 37.3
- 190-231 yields 30.8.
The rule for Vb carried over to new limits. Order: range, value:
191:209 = 31.6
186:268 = 43.4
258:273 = 37.2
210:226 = 35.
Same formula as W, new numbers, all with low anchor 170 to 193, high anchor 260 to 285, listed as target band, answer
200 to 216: 0.05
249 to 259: -0.11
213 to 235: -0.13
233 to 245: -0.24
